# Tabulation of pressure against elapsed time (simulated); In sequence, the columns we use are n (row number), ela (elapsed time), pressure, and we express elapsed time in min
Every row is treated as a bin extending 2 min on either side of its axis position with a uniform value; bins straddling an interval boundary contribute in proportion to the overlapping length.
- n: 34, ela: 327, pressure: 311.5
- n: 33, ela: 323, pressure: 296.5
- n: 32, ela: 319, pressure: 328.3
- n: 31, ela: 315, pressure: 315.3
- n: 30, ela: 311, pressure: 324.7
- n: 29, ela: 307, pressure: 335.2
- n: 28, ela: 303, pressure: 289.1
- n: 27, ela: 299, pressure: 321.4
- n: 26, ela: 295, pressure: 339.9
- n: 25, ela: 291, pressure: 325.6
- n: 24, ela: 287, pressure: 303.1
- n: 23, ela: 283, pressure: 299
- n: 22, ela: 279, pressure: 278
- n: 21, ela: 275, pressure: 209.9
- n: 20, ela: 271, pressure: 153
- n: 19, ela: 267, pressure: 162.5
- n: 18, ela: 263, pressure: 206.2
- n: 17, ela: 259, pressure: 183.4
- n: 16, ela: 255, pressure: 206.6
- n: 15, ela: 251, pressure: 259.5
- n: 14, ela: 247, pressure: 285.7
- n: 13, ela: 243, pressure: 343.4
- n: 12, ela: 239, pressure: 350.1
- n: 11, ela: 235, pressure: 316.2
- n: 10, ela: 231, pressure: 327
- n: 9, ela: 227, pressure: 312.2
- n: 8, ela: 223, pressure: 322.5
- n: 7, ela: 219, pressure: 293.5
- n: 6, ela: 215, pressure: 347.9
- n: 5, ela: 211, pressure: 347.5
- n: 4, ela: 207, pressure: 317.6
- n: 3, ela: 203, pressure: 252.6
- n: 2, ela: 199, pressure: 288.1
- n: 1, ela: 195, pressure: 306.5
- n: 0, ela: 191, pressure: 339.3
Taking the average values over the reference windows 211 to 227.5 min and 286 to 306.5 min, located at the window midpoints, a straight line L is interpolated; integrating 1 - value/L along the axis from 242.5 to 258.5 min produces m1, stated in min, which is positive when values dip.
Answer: 3.1 min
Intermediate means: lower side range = 323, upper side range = 318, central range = 259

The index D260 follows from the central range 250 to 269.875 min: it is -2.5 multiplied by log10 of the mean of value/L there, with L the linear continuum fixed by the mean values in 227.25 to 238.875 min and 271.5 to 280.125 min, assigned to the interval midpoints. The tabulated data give 0.30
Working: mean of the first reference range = 325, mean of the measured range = 199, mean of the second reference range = 225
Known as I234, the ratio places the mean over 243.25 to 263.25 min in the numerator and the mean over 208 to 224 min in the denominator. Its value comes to 0.7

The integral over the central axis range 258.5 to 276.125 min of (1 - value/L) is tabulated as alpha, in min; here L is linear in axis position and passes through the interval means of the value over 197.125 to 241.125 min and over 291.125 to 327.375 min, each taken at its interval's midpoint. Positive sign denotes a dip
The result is 7.5 min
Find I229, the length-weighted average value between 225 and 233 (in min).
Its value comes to 320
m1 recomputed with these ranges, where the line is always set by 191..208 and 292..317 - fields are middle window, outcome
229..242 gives -1.19 min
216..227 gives -0.43 min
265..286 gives 6.01 min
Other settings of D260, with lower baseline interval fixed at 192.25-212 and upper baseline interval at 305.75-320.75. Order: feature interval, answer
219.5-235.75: -0.04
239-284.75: 0.29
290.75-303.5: 0.00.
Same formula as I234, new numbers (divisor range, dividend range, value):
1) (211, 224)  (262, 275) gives 0.54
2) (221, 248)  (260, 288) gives 0.70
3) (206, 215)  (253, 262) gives 0.58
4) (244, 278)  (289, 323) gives 1.50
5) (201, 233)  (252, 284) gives 0.67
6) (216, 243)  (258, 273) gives 0.54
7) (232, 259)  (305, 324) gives 1.12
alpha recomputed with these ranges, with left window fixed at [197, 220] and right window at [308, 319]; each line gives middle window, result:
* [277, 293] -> 0.88 min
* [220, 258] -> 1.62 min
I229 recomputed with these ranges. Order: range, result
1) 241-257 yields 274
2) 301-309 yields 312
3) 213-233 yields 321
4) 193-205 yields 282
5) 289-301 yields 329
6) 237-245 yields 347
